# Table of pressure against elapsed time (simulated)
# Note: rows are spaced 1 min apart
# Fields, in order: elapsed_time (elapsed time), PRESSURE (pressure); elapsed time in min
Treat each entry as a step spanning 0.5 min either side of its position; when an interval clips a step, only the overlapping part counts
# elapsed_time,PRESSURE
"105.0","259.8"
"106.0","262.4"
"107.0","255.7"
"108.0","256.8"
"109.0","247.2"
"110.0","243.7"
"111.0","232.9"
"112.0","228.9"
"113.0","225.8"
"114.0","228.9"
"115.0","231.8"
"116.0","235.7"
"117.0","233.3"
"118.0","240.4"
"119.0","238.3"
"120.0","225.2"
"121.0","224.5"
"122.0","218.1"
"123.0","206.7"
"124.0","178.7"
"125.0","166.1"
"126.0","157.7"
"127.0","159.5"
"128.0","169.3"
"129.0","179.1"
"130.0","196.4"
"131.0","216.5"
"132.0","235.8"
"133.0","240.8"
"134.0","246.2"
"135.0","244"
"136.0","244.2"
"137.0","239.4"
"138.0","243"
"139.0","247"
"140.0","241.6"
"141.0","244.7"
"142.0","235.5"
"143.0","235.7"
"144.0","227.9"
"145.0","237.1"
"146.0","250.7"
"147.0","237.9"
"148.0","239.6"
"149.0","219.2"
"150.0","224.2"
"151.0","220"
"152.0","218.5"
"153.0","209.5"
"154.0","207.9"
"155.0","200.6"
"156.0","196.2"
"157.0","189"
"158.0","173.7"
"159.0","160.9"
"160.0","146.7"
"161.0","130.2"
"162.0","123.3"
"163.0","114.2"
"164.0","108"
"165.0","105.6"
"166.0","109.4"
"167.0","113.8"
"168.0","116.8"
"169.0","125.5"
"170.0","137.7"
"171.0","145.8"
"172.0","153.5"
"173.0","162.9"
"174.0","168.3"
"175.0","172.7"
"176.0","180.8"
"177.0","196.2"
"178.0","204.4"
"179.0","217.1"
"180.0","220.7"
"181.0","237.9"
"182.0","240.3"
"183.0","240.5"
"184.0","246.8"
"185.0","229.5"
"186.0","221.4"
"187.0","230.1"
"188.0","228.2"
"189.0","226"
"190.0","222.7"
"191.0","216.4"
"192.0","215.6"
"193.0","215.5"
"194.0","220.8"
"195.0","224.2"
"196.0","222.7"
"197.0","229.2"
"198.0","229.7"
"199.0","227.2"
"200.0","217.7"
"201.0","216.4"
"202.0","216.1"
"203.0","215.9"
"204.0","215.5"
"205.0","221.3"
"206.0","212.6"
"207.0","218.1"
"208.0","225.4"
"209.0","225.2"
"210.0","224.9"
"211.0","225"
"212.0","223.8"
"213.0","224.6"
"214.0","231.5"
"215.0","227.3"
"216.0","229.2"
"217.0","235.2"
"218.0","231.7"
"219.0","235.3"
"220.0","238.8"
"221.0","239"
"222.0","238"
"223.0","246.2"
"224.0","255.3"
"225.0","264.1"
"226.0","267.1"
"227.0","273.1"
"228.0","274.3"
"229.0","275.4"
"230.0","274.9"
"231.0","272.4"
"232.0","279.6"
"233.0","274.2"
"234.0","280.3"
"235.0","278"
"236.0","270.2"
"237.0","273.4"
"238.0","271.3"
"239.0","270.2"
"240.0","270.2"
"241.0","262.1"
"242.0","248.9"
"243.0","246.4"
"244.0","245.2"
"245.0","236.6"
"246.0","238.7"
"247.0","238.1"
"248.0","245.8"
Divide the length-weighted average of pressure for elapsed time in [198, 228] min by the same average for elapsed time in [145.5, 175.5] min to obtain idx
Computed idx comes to 1.37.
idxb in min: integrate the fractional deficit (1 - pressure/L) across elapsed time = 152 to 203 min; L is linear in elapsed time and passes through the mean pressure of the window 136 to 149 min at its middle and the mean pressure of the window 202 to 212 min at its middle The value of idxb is 8.6 min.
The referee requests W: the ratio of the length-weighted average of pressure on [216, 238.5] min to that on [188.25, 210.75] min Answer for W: 1.18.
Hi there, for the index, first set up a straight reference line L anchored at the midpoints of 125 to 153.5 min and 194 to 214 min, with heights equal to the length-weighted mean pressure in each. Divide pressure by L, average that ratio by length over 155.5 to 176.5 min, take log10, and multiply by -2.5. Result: 0.47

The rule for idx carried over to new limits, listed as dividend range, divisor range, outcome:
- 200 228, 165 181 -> 1.44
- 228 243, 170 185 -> 1.37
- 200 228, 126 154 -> 1.04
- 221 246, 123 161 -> 1.24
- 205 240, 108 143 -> 1.12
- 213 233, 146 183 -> 1.42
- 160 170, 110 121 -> 0.51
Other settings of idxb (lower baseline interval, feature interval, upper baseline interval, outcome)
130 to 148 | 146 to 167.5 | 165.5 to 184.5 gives 3.6 min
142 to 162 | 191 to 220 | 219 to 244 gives 2.5 min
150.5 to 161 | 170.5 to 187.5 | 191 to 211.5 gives 0.2 min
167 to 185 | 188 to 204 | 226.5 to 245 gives -0.6 min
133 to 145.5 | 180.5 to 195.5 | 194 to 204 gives -0.2 min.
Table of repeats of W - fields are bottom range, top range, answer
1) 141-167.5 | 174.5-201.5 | 1.18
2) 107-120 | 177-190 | 0.96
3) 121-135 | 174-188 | 1.08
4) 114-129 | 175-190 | 1.07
